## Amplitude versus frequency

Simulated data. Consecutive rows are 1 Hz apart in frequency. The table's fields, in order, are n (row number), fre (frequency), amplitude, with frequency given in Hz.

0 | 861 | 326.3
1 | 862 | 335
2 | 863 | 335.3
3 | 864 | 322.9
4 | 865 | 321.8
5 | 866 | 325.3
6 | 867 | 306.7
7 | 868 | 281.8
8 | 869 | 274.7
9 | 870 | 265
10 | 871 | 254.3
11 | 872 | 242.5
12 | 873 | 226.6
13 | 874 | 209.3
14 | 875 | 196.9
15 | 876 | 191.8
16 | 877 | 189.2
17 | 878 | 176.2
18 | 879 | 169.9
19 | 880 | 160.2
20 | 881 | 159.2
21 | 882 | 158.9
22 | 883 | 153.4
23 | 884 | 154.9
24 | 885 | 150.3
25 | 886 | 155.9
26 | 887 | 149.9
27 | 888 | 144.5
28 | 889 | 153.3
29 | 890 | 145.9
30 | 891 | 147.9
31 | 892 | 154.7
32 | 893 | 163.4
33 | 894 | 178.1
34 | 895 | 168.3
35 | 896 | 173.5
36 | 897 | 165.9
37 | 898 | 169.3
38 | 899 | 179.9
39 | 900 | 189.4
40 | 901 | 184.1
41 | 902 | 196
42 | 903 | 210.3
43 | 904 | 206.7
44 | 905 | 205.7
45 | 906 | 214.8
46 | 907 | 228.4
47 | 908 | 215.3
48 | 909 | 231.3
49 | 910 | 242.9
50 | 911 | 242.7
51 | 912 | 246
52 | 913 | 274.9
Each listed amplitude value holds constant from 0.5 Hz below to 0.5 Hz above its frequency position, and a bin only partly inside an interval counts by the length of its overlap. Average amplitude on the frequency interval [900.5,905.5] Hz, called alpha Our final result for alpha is 201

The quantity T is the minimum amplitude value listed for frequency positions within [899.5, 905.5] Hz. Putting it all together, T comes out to 184.1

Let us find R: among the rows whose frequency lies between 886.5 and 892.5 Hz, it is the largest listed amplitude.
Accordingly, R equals 154.7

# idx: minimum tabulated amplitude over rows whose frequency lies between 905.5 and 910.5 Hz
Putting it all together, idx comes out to 214.8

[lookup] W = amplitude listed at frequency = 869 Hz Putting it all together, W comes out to 274.7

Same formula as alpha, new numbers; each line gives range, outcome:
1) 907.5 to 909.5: 223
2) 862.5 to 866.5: 326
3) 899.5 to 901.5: 187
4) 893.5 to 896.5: 173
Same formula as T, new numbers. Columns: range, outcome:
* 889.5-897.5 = 145.9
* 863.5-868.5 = 281.8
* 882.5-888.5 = 144.5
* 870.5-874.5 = 209.3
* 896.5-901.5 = 165.9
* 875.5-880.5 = 160.2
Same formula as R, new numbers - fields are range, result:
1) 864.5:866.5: 325.3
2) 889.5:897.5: 178.1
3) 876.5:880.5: 189.2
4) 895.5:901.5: 189.4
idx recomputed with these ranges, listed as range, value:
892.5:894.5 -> 163.4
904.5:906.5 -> 205.7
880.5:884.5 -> 153.4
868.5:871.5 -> 254.3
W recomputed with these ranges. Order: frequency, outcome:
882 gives 158.9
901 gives 184.1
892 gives 154.7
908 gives 215.3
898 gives 169.3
